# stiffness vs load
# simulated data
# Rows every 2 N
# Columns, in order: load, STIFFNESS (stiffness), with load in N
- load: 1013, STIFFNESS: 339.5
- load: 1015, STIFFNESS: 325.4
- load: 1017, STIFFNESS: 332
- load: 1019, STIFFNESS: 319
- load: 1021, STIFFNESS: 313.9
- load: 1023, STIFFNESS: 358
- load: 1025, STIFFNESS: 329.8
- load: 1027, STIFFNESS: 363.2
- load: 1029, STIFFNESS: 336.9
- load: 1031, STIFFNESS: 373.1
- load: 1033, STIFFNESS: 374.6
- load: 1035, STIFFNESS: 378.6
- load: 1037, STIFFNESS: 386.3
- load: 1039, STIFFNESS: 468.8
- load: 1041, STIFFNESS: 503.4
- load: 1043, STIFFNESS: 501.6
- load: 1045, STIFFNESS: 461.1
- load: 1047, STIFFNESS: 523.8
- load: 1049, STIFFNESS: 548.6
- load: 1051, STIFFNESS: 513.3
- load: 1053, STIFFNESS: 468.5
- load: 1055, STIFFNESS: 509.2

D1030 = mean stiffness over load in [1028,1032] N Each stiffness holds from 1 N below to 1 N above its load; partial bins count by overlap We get 355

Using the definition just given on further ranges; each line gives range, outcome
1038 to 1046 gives 484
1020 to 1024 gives 336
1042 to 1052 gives 510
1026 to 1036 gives 365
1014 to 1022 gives 323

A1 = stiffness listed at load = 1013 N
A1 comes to 339.5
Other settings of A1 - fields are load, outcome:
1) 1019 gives 319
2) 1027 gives 363.2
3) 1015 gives 325.4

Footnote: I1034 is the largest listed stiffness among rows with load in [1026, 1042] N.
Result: 503.4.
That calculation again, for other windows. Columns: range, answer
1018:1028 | 363.2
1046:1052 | 548.6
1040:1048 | 523.8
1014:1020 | 332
